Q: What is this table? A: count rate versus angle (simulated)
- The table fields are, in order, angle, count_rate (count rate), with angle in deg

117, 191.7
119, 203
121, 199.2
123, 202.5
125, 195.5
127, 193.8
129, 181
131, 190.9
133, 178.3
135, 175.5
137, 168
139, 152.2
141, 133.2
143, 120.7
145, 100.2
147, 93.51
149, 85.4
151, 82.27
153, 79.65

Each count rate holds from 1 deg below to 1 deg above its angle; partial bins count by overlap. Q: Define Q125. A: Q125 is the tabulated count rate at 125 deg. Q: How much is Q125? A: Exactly 195.5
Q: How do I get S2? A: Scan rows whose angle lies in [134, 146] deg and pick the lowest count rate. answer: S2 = 100.2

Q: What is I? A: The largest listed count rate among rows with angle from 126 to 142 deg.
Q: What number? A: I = 193.8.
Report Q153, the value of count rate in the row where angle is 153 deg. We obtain 79.65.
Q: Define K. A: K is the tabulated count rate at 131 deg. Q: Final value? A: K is 190.9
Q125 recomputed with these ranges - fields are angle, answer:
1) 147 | 93.51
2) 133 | 178.3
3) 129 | 181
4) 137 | 168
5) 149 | 85.4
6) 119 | 203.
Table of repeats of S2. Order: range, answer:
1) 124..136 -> 175.5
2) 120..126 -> 195.5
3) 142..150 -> 85.4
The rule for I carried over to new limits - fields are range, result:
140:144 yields 133.2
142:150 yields 120.7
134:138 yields 175.5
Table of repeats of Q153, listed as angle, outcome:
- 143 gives 120.7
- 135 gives 175.5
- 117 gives 191.7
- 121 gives 199.2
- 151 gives 82.27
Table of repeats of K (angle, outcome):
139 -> 152.2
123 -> 202.5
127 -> 193.8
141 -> 133.2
